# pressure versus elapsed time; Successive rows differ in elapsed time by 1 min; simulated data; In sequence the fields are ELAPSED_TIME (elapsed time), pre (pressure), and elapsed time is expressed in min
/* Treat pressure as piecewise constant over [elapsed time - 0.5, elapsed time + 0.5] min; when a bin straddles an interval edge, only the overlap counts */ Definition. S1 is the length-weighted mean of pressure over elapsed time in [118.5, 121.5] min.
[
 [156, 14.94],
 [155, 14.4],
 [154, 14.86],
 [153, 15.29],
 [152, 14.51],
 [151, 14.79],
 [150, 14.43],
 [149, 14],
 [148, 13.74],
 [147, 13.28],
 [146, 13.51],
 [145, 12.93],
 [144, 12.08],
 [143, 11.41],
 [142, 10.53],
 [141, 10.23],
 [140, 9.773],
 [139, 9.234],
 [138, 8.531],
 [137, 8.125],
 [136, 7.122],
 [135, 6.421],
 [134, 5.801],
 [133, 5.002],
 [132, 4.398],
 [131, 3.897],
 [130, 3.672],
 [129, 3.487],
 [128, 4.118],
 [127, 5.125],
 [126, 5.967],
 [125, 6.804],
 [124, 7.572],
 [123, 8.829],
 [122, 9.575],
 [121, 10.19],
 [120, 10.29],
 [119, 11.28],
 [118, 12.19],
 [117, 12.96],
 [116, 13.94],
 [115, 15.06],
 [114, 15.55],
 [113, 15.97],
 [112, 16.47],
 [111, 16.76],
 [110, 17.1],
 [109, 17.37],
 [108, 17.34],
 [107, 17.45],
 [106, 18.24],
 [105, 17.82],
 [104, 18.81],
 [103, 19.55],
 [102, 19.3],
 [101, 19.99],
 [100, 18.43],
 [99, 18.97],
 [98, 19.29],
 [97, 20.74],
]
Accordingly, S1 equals 10.6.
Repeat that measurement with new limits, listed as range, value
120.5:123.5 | 9.53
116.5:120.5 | 11.7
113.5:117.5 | 14.4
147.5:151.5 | 14.2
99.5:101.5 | 19.2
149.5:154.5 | 14.8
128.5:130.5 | 3.58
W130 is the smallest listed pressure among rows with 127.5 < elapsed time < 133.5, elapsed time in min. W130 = 3.487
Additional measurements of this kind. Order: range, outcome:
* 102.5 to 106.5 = 17.82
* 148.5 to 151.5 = 14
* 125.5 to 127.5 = 5.125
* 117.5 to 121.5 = 10.19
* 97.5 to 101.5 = 18.43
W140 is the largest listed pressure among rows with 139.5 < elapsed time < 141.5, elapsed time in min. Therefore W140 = 10.23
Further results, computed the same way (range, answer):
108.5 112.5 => 17.37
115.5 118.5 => 13.94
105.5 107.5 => 18.24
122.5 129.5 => 8.829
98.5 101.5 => 19.99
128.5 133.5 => 5.002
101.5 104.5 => 19.55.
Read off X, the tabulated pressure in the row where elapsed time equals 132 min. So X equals 4.398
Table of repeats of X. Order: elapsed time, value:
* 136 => 7.122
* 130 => 3.672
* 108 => 17.34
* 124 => 7.572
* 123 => 8.829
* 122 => 9.575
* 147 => 13.28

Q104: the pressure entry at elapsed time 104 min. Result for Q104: 18.81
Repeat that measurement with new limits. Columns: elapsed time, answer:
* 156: 14.94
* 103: 19.55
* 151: 14.79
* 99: 18.97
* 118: 12.19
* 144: 12.08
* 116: 13.94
